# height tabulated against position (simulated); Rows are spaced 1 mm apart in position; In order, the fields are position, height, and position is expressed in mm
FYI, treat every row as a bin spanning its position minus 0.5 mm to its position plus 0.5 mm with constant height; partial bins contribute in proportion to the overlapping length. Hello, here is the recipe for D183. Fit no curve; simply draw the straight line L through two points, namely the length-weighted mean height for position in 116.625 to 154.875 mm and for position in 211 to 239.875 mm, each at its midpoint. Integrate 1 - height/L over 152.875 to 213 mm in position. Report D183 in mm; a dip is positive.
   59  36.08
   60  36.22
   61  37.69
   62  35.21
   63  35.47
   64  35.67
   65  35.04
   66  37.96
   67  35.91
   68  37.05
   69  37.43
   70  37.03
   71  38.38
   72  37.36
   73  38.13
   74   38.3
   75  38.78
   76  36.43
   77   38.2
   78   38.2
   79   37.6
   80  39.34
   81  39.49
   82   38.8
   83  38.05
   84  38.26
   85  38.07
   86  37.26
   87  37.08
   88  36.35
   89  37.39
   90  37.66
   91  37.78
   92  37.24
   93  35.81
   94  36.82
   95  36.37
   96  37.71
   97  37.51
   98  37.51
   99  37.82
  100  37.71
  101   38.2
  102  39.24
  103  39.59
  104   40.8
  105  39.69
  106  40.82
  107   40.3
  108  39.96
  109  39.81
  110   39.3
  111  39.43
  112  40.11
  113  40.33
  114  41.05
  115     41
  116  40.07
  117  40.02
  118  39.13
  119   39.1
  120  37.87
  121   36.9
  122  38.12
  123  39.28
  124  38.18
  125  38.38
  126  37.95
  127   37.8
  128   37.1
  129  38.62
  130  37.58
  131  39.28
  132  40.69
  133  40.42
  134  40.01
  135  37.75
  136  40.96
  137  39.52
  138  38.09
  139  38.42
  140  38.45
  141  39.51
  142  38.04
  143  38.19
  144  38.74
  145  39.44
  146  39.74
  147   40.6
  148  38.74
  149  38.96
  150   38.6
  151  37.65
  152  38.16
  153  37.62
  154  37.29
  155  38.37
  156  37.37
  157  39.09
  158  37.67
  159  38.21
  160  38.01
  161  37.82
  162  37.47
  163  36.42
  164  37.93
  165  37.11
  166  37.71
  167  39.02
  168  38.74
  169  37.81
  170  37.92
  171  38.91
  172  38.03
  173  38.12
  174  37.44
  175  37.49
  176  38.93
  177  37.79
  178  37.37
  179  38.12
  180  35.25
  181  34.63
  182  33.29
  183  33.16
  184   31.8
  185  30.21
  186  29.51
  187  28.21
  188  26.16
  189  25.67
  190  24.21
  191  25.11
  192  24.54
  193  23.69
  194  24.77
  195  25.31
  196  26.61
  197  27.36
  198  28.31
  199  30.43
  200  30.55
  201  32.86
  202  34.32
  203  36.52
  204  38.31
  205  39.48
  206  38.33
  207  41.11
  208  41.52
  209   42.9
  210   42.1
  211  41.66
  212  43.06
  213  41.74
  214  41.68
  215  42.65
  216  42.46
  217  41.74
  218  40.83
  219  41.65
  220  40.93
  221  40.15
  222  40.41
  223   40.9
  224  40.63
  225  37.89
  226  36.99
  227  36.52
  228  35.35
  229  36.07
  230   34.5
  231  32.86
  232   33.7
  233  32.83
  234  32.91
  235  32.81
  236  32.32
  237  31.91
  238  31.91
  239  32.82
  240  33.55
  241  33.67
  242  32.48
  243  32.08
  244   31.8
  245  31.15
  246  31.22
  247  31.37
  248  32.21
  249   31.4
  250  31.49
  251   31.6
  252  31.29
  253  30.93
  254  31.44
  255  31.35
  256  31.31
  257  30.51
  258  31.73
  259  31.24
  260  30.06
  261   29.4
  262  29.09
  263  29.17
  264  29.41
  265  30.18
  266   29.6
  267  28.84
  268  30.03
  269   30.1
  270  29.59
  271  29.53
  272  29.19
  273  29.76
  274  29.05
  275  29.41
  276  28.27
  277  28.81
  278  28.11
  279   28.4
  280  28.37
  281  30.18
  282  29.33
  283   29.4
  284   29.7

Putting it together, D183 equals 5.0 mm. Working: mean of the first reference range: 38.7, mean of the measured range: 35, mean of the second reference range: 37.5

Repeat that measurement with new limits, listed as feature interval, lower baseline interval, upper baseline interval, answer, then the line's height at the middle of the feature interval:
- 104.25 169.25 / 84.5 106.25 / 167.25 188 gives -3.8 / 36.7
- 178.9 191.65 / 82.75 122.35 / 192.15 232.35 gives 2.4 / 37.1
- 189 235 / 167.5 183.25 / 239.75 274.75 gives -2.0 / 34.3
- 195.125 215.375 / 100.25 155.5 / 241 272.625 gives -1.7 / 34.1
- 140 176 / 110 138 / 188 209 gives -2.8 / 35.5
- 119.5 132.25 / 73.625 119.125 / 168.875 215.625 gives -0.3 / 37.3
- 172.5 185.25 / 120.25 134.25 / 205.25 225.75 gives 1.4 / 40.1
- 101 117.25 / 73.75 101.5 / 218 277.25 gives -1.3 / 37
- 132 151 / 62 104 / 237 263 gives -2.0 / 35.4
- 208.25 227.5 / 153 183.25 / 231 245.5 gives -3.9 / 34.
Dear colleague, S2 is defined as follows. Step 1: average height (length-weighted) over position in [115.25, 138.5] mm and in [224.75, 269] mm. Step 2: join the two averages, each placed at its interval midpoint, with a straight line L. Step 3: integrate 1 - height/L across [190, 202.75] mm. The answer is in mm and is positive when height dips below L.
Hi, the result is 2.56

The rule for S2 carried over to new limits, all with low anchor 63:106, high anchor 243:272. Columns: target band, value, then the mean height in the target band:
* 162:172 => -1.05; 37.9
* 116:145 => -2.35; 38.8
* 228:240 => -0.64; 33.3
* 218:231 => -2.60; 38.4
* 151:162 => -1.00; 37.9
